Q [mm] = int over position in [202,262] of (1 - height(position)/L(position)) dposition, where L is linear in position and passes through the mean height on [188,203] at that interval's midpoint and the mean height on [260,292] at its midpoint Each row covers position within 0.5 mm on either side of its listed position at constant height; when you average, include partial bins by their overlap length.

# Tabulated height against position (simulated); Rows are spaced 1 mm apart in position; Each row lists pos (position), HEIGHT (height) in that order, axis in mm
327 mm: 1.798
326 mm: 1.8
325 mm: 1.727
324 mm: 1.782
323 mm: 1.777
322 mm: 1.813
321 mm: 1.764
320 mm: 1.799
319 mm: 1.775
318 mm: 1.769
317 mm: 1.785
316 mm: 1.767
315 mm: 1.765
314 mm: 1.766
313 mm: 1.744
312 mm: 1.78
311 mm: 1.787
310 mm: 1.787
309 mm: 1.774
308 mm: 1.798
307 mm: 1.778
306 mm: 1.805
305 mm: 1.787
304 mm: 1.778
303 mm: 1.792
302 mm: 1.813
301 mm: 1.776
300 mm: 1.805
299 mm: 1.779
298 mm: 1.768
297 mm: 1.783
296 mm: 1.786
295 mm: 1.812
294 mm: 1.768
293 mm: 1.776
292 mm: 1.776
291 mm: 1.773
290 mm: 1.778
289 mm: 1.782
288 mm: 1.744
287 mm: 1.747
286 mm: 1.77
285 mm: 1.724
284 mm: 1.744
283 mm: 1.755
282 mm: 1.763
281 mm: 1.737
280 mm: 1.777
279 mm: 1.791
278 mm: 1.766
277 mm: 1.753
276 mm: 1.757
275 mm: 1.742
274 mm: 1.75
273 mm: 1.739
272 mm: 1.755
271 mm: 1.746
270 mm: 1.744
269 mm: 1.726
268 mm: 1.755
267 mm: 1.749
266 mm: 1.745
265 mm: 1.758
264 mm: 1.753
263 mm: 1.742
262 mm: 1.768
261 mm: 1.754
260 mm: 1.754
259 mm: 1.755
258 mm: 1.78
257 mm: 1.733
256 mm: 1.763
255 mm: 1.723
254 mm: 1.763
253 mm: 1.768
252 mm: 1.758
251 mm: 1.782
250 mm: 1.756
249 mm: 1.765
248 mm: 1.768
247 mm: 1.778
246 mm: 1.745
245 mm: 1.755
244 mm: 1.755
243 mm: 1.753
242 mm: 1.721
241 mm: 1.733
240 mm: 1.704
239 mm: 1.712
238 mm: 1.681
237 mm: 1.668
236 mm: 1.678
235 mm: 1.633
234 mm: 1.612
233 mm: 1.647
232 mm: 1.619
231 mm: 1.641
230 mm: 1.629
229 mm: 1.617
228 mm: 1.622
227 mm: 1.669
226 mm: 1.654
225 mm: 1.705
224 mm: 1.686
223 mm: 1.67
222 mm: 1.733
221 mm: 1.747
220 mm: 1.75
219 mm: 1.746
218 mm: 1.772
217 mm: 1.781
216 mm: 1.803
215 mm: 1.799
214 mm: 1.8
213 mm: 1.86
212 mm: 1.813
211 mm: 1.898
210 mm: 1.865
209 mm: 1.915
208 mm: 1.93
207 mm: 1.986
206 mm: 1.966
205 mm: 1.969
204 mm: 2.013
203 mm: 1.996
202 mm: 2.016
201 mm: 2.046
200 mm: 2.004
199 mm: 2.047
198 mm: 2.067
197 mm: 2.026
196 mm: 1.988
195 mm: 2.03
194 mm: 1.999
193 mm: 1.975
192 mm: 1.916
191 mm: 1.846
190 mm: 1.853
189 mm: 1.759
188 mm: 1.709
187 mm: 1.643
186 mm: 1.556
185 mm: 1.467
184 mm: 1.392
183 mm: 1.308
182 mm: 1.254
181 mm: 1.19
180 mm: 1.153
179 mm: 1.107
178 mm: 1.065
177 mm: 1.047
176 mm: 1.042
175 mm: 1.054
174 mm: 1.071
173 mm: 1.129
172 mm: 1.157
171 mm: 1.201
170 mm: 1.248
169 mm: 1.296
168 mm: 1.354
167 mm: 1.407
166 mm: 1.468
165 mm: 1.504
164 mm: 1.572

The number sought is 3.4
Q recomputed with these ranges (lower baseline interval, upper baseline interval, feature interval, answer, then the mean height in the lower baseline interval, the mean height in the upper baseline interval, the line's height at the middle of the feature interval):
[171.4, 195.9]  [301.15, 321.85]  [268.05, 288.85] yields -0.68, 1.45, 1.78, 1.7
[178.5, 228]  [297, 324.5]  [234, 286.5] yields 0.98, 1.77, 1.78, 1.78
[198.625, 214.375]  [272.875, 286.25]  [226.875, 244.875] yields 1.88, 1.95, 1.76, 1.87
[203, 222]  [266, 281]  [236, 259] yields 0.69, 1.86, 1.75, 1.8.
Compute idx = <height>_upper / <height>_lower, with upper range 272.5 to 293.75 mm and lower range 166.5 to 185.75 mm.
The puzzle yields 1.45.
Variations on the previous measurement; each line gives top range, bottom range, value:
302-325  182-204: 0.97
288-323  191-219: 0.92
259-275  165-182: 1.46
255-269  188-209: 0.89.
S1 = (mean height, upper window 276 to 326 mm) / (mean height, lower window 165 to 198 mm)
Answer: 1.21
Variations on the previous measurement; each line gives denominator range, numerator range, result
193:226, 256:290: 0.93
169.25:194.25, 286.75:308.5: 1.27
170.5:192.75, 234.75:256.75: 1.27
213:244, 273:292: 1.03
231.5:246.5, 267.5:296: 1.04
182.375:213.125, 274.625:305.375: 0.95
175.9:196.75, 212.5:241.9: 1.10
